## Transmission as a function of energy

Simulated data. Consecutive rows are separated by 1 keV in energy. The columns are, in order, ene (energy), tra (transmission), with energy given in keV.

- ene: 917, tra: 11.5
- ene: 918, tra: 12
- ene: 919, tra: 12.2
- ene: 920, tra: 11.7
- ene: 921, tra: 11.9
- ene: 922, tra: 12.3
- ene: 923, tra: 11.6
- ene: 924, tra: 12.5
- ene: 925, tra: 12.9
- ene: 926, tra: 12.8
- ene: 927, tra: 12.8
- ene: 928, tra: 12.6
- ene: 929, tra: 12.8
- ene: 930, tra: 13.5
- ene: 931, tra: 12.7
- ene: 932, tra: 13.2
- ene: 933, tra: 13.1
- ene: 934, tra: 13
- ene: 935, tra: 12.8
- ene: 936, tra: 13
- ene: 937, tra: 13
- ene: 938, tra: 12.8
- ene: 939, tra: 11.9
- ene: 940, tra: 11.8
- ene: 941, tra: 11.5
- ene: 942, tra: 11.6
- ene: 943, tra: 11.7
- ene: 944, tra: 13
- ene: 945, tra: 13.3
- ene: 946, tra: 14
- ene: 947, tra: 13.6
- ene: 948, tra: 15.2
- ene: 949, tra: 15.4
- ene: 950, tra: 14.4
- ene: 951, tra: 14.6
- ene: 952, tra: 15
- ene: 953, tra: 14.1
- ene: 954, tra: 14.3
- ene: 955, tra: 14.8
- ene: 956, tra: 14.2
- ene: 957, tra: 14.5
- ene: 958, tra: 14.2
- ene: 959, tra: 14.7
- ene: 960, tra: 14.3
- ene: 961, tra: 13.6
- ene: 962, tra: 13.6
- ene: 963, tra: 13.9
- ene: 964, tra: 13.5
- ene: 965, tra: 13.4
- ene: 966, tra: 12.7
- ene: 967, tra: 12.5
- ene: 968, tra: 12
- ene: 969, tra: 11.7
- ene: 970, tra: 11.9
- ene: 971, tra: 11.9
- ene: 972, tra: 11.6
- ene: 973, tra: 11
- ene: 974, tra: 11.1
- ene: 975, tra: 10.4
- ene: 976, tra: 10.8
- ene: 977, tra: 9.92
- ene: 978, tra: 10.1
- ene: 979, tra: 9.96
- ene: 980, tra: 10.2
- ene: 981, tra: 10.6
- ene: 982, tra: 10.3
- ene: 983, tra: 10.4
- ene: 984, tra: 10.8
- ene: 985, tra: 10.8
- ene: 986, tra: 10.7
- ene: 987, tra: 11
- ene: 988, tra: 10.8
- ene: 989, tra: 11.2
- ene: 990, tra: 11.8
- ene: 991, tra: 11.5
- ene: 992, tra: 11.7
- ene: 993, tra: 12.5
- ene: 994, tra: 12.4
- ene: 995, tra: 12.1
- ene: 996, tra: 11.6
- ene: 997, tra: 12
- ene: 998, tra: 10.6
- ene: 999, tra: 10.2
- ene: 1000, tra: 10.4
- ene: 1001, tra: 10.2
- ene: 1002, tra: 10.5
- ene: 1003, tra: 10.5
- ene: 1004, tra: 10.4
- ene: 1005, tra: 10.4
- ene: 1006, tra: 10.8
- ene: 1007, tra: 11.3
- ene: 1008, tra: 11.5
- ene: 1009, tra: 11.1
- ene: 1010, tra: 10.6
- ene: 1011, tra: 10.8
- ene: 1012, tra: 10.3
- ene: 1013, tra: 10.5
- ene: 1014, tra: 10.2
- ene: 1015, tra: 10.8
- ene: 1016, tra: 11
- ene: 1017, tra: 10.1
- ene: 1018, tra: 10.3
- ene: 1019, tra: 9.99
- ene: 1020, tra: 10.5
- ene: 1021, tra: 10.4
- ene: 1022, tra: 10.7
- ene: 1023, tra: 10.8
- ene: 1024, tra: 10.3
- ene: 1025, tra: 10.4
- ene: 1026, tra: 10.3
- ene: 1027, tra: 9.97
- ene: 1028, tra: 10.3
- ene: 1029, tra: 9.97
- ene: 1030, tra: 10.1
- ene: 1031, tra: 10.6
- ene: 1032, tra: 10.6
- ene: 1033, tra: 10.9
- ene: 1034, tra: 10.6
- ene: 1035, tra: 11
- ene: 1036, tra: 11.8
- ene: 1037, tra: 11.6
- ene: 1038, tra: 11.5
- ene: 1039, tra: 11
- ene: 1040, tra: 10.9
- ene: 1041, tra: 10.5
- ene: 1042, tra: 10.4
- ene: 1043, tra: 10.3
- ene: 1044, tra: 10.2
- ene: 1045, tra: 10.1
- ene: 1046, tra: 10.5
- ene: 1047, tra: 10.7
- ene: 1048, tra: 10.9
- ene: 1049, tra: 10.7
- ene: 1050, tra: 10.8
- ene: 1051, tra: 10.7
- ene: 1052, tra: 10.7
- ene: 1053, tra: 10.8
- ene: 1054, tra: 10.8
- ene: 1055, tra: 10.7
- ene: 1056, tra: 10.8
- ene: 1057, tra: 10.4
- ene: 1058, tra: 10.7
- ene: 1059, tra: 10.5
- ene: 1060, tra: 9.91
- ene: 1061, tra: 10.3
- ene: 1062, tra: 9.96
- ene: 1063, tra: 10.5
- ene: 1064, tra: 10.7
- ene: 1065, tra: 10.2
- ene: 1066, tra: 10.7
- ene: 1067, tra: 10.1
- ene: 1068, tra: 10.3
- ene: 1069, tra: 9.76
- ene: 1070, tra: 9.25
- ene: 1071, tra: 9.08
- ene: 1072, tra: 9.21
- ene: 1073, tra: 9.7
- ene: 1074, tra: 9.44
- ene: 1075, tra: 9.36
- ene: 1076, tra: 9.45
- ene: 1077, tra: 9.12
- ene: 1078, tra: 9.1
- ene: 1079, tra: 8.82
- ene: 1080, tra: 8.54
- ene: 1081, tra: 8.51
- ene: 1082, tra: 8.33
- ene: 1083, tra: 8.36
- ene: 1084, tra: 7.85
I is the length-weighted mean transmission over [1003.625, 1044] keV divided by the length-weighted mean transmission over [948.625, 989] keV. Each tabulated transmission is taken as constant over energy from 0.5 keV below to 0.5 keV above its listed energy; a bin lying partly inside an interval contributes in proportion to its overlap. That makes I 0.86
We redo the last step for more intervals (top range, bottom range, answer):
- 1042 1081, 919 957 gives 0.77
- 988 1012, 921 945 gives 0.88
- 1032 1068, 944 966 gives 0.75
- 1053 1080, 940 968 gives 0.73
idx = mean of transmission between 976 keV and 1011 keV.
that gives 10.9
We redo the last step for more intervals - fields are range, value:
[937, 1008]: 12.1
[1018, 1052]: 10.6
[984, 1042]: 10.8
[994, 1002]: 11.1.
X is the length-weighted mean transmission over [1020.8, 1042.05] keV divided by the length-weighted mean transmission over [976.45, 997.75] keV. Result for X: 0.97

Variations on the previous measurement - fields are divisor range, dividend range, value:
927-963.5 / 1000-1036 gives 0.78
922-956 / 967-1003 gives 0.84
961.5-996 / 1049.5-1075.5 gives 0.89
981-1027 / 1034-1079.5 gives 0.95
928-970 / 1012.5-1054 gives 0.79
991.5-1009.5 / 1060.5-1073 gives 0.90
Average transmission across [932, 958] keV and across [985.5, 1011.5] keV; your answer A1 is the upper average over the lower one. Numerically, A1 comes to 0.8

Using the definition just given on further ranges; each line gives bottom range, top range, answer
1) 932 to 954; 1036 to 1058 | 0.81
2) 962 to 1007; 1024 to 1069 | 0.94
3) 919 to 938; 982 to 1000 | 0.89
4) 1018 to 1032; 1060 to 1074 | 0.96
